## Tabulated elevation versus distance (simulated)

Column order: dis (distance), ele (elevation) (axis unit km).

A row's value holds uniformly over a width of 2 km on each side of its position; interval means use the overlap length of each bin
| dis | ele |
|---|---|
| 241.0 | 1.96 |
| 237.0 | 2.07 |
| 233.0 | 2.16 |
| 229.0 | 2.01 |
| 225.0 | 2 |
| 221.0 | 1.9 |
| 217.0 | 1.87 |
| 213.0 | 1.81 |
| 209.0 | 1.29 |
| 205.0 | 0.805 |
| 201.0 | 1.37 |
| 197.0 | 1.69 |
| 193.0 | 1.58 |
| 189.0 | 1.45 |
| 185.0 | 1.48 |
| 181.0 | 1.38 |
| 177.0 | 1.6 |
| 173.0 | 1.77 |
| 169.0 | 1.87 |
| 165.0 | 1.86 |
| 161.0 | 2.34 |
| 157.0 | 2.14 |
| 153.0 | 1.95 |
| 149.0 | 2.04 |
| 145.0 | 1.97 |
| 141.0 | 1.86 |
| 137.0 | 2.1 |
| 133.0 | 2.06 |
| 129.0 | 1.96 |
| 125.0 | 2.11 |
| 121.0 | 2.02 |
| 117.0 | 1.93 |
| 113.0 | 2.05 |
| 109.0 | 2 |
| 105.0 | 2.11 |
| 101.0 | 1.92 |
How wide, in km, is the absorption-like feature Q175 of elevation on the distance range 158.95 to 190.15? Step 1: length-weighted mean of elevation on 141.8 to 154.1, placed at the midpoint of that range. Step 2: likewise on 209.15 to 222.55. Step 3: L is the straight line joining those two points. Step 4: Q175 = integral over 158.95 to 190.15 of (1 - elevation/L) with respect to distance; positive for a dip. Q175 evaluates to 2.9 km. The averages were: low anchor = 1.98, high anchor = 1.78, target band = 1.73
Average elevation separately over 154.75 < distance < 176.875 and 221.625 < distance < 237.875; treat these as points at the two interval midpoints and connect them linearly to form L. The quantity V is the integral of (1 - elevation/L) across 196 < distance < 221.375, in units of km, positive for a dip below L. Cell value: 6.5 km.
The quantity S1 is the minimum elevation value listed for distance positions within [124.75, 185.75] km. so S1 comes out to 1.38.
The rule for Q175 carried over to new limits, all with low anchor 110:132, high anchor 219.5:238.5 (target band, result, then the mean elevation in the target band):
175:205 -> 8.4 km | 1.46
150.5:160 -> -0.3 km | 2.08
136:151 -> 0.2 km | 1.99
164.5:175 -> 1.0 km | 1.83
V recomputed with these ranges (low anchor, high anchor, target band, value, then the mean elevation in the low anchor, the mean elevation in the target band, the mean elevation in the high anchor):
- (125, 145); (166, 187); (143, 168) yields -3.11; 2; 2.04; 1.63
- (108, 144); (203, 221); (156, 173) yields -2.23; 2.01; 2.01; 1.49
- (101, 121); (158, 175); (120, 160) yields -0.78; 2.01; 2.03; 1.97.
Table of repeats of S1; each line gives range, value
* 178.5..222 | 0.805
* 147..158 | 1.95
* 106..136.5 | 1.93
